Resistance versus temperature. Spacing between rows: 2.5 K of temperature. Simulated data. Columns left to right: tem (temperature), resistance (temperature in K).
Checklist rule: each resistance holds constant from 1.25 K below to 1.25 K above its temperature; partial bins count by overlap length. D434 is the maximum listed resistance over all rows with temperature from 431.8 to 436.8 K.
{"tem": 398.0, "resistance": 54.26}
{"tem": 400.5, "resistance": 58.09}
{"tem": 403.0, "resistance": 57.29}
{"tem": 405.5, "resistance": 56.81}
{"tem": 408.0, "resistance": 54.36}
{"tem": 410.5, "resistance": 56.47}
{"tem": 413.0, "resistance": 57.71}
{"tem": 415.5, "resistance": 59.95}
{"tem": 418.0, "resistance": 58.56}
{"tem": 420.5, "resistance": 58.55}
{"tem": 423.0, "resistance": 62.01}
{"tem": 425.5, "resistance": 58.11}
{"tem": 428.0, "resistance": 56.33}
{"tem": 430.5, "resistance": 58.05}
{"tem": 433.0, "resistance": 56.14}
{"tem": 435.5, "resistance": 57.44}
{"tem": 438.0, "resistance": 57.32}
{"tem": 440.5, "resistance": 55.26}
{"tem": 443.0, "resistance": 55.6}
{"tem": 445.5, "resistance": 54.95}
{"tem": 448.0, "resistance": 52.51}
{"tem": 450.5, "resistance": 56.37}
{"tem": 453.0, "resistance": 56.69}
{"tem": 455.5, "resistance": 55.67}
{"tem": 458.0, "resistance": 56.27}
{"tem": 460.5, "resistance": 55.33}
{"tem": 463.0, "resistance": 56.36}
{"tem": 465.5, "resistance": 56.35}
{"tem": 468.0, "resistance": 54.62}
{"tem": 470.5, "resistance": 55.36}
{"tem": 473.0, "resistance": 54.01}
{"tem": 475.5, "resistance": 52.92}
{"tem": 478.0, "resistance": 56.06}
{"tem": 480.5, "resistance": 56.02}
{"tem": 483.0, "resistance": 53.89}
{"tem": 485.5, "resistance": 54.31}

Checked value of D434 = 57.44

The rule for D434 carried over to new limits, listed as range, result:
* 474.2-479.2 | 56.06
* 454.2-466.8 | 56.36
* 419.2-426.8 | 62.01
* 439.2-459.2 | 56.69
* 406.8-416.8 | 59.95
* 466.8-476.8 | 55.36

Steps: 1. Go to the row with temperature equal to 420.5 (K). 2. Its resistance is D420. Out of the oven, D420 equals 58.55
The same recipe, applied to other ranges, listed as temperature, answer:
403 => 57.29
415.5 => 59.95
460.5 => 55.33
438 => 57.32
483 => 53.89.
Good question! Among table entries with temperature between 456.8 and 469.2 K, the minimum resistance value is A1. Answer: 54.62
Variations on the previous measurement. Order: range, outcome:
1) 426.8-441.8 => 55.26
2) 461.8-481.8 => 52.92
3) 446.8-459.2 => 52.51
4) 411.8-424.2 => 57.71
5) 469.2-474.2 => 54.01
